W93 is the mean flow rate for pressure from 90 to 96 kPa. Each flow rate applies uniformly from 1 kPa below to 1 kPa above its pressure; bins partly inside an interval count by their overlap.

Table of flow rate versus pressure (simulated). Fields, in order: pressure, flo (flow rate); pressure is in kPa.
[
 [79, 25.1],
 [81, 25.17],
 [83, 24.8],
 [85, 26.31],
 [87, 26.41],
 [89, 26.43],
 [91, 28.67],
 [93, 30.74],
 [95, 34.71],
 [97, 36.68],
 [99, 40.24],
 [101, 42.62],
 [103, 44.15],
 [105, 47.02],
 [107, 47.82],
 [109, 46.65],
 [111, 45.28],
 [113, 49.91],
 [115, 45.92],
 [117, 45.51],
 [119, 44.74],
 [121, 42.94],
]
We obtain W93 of 31.4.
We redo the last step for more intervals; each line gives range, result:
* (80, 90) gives 25.8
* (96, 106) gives 42.1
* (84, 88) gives 26.4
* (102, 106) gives 45.6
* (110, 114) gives 47.6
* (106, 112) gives 46.6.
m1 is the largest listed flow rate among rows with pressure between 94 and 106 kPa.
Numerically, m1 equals 47.02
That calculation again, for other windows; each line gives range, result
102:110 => 47.82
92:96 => 34.71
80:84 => 25.17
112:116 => 49.91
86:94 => 30.74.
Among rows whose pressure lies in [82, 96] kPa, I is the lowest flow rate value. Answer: 24.8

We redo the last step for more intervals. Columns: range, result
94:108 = 34.71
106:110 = 46.65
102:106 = 44.15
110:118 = 45.28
